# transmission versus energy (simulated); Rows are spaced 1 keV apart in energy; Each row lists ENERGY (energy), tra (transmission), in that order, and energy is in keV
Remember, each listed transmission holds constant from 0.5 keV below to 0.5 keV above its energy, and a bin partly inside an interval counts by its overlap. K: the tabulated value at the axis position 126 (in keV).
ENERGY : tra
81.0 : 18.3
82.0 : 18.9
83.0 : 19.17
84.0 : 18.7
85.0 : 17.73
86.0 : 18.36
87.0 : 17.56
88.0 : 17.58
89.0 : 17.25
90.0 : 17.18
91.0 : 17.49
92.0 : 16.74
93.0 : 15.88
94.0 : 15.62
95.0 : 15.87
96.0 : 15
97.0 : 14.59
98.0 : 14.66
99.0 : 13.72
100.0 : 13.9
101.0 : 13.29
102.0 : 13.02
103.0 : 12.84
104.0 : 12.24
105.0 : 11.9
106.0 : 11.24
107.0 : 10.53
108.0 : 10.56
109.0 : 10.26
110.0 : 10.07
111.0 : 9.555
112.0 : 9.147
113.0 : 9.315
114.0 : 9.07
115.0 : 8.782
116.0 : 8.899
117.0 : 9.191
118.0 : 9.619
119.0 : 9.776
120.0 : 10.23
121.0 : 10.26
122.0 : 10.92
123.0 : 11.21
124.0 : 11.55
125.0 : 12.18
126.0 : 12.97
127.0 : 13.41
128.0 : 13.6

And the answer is 12.97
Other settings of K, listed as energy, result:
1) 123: 11.21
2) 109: 10.26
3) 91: 17.49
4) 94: 15.62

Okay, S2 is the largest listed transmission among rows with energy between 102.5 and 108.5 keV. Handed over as 12.84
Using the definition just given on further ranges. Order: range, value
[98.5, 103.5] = 13.9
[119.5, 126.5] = 12.97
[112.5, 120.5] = 10.23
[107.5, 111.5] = 10.56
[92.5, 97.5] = 15.88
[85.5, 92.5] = 18.36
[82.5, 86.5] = 19.17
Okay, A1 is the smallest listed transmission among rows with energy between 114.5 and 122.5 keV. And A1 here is 8.782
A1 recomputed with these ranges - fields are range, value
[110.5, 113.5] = 9.147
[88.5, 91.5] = 17.18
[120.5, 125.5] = 10.26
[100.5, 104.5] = 12.24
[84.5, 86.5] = 17.73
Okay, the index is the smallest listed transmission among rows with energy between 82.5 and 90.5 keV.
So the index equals 17.18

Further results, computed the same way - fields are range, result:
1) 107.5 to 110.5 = 10.07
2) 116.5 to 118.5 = 9.191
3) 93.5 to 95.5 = 15.62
